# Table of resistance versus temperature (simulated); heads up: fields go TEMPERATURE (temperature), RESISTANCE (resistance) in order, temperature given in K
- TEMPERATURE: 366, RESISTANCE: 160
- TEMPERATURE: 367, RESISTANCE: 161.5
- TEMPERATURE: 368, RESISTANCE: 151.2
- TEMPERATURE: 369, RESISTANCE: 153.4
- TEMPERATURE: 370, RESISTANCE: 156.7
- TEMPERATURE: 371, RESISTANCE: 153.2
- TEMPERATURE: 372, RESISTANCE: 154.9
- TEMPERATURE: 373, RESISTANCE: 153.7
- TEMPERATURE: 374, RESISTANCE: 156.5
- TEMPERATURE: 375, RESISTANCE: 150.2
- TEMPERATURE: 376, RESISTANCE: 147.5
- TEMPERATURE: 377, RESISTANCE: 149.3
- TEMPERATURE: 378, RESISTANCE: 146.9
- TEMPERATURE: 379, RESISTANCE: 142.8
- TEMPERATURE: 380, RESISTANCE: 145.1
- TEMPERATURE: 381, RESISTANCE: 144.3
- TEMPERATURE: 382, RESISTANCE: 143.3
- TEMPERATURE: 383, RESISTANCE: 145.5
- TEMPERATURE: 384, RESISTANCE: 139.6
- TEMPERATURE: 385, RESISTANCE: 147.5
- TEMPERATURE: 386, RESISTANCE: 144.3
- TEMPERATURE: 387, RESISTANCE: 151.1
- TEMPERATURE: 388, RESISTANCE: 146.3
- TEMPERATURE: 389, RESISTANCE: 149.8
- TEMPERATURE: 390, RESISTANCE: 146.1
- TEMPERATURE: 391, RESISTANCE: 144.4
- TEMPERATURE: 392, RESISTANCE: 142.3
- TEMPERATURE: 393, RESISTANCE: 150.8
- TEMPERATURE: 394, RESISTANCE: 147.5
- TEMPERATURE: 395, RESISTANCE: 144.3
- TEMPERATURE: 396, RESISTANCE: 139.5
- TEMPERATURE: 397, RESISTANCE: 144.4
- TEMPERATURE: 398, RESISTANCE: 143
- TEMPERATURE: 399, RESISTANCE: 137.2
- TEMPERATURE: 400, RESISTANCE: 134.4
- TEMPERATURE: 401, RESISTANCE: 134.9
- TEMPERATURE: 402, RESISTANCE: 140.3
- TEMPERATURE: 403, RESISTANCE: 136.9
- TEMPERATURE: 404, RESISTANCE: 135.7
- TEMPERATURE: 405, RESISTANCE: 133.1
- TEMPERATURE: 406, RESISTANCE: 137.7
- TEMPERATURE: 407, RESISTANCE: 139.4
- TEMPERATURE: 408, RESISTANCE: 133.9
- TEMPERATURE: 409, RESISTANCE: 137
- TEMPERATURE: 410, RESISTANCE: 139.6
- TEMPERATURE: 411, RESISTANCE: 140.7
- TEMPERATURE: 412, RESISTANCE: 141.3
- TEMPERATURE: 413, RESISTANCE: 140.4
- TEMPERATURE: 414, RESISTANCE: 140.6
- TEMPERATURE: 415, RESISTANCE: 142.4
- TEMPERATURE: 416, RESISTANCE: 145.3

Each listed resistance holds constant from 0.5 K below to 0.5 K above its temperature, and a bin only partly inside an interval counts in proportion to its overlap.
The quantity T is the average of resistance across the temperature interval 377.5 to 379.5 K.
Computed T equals 145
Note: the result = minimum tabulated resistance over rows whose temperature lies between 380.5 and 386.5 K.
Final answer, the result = 139.6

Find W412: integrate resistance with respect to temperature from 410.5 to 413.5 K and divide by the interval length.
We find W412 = 141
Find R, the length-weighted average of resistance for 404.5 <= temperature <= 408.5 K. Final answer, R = 136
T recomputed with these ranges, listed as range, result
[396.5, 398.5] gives 144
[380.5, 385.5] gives 144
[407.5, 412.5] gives 138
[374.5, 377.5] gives 149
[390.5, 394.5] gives 146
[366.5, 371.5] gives 155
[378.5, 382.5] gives 144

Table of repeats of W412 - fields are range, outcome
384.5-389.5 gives 148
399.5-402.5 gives 137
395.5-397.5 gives 142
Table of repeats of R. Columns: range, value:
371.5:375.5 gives 154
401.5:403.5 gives 139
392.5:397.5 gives 145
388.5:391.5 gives 147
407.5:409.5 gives 135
